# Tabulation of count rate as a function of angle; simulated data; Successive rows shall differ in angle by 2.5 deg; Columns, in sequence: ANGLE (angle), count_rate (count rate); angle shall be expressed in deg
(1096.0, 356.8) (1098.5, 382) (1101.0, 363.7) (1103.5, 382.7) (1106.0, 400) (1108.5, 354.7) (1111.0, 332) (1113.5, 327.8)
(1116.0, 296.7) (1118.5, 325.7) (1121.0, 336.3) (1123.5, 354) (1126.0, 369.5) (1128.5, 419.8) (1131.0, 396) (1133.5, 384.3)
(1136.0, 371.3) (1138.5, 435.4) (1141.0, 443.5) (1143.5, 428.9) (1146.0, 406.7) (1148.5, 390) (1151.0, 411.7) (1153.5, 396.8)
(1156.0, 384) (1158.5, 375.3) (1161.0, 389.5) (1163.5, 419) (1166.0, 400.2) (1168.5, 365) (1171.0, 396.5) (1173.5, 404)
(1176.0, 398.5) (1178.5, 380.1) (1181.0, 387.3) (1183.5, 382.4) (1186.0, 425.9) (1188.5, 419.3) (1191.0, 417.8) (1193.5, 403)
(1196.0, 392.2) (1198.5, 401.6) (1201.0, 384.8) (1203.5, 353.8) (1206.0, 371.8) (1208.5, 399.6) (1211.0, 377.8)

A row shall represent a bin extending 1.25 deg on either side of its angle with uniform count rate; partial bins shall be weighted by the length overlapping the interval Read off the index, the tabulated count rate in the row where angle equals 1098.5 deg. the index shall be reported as 382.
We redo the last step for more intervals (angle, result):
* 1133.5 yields 384.3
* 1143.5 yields 428.9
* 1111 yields 332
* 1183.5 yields 382.4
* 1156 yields 384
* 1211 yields 377.8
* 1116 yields 296.7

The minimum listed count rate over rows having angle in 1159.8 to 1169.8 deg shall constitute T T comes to 365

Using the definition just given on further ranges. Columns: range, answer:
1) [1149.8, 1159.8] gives 375.3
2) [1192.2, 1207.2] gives 353.8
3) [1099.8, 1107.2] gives 363.7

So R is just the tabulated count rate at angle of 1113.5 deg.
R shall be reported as 327.8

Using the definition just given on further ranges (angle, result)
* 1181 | 387.3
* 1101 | 363.7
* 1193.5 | 403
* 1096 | 356.8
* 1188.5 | 419.3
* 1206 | 371.8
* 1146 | 406.7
